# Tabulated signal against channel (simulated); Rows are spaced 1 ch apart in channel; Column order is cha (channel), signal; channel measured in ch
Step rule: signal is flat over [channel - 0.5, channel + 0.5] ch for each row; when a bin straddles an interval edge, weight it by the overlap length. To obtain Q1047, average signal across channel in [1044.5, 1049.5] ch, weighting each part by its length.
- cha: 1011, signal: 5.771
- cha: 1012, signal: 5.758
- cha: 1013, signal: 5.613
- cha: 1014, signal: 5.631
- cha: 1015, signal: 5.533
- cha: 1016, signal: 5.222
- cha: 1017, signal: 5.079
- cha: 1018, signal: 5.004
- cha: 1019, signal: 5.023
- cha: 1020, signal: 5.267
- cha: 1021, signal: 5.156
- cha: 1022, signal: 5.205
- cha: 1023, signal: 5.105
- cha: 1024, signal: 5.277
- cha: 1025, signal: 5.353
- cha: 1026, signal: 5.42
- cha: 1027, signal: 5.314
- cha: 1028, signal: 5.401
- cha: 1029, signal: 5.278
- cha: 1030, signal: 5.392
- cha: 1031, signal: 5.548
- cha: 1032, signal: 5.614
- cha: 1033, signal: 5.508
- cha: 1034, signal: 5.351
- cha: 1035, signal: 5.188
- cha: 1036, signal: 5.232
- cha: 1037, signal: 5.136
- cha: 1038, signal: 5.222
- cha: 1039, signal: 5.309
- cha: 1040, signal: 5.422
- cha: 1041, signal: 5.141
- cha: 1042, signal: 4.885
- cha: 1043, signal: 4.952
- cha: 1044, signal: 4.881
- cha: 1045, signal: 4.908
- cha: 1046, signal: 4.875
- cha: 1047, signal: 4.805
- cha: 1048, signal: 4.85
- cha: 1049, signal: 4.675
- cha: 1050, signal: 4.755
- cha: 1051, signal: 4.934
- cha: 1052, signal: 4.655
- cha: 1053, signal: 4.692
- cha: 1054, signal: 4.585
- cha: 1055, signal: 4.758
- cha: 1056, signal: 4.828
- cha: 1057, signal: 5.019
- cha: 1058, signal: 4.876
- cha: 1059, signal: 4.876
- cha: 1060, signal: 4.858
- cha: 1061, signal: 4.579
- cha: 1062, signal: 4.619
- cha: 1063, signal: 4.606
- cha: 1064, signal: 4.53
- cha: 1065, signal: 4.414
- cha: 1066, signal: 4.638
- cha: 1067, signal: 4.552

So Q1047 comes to 4.82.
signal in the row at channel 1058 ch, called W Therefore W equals 4.876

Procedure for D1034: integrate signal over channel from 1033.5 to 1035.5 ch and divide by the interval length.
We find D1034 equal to 5.27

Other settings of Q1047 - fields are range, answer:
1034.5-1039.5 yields 5.22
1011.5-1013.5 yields 5.69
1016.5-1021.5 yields 5.11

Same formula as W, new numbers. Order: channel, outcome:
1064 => 4.53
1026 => 5.42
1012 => 5.758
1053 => 4.692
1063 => 4.606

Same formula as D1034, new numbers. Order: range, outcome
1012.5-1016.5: 5.5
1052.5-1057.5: 4.78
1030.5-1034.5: 5.51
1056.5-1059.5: 4.92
